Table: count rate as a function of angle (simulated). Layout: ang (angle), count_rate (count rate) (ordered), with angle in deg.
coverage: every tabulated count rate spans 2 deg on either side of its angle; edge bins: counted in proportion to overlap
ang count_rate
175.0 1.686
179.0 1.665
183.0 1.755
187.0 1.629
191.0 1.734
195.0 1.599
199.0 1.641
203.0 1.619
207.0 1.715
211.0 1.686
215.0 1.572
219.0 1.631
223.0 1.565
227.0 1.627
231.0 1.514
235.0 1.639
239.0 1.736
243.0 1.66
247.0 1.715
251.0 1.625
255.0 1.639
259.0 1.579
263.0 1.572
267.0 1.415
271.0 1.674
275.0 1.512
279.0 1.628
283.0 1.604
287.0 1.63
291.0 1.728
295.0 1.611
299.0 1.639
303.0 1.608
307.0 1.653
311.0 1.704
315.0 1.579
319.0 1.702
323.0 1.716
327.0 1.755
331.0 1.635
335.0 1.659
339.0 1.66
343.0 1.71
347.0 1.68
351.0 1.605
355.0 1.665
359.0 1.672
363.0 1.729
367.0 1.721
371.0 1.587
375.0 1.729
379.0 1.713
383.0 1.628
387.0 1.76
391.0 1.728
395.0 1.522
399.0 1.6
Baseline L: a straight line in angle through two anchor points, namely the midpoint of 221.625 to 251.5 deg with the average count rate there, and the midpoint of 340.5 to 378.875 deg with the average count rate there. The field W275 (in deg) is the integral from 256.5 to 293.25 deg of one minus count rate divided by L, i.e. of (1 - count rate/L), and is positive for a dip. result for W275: 1.25 deg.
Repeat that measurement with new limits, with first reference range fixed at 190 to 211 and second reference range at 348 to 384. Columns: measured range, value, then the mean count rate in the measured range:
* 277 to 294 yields 0.2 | 1.65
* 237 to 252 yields -0.2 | 1.69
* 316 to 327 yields -0.2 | 1.71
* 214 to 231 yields 0.7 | 1.59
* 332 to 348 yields 0.0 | 1.67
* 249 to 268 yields 1.0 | 1.57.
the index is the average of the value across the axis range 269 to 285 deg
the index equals 1.6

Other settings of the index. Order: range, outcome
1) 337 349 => 1.68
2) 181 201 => 1.67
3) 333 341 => 1.66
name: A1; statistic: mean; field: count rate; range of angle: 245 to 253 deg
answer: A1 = 1.67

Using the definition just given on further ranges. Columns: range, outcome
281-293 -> 1.65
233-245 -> 1.68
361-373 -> 1.68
